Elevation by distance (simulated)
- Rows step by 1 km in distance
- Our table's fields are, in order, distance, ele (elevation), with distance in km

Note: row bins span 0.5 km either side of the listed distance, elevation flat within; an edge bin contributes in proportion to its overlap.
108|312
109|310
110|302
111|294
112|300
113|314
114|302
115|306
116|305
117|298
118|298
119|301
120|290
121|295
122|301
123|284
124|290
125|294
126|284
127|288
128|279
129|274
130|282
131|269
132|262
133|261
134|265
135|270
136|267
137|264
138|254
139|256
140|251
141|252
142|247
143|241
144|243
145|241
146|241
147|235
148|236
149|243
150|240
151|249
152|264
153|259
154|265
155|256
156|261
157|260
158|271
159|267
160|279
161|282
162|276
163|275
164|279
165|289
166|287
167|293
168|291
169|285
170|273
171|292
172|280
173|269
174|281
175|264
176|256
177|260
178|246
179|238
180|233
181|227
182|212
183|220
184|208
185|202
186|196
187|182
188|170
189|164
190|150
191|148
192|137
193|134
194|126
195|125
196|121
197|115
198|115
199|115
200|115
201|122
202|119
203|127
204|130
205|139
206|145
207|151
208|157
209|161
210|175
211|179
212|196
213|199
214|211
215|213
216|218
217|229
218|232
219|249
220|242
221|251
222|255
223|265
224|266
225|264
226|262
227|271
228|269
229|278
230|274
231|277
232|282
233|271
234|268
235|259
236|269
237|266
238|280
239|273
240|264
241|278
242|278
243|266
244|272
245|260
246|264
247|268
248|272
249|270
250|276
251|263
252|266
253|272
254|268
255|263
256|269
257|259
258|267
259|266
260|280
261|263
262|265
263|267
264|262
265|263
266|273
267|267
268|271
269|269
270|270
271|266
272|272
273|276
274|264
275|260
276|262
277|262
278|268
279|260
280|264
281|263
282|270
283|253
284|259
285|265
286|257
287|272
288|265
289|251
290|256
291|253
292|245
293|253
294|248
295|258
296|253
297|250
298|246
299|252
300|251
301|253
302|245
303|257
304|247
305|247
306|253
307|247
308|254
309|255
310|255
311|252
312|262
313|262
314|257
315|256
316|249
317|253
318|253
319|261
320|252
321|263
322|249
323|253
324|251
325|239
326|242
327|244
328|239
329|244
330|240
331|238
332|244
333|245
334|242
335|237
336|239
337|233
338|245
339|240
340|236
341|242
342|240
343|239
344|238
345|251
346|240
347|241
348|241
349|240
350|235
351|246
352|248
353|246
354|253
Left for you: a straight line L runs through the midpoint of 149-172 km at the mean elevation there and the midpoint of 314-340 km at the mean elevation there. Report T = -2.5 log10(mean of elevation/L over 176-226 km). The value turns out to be 0.385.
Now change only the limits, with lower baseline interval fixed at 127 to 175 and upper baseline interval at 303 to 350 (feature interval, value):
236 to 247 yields -0.06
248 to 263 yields -0.06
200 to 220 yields 0.42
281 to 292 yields -0.04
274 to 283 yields -0.05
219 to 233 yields -0.03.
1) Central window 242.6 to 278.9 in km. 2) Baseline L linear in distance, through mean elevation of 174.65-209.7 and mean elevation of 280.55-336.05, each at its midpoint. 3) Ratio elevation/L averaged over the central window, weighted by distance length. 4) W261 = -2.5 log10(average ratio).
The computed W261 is -0.22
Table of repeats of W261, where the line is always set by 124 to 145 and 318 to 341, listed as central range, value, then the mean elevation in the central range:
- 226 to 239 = -0.07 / 272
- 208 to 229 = 0.12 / 230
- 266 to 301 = -0.05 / 260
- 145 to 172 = -0.02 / 267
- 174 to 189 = 0.17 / 222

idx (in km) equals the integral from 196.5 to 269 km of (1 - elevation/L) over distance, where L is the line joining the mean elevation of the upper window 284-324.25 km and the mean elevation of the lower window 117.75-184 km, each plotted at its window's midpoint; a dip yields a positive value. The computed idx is 6.6 km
